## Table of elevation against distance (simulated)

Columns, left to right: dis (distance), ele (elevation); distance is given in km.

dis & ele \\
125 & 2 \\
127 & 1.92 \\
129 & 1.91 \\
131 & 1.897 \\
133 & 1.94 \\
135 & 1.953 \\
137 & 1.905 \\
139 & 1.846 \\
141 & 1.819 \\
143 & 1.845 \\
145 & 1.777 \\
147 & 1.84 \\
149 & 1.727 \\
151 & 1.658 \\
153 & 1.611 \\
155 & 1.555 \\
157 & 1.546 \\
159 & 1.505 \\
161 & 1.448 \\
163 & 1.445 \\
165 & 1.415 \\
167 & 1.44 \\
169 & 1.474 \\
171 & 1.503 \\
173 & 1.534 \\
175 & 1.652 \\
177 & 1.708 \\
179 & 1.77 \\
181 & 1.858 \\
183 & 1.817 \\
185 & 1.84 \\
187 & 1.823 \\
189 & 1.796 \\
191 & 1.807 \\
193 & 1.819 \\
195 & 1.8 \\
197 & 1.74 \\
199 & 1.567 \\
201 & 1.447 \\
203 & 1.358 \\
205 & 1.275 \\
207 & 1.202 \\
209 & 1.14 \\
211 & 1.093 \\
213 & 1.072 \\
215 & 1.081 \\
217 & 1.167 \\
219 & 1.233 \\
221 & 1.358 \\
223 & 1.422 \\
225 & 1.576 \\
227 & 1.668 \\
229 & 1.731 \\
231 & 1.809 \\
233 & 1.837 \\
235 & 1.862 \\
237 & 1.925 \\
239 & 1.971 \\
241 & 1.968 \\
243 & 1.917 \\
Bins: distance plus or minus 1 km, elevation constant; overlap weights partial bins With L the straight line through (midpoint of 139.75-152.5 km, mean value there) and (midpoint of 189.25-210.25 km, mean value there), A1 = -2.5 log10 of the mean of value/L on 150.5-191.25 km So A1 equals 0.017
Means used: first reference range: 1.77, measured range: 1.63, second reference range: 1.52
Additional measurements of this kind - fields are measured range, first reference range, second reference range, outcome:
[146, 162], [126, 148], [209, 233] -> 0.11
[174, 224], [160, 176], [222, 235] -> 0.05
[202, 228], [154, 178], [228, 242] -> 0.35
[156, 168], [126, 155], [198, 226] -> 0.14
